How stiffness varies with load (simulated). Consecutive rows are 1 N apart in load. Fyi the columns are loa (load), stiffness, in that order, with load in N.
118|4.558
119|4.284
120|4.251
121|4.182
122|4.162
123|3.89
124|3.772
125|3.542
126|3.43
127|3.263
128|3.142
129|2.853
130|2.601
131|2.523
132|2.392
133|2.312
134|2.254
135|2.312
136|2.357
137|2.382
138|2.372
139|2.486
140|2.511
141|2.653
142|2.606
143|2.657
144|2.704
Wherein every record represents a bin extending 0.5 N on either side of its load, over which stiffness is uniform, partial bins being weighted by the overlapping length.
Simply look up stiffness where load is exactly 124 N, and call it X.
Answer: 3.772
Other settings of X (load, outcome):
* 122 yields 4.162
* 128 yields 3.142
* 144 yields 2.704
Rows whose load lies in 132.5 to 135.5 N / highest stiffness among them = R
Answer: 2.312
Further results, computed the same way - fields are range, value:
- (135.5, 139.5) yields 2.486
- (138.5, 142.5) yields 2.653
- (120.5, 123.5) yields 4.182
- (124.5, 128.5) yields 3.542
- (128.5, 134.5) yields 2.853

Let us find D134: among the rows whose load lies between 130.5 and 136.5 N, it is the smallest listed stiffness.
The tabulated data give 2.254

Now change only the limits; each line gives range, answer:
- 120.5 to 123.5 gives 3.89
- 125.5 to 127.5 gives 3.263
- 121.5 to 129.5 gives 2.853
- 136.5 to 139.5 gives 2.372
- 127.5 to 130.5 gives 2.601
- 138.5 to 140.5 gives 2.486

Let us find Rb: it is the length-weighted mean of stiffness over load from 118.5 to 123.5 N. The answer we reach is 4.15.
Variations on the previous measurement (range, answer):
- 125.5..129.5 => 3.17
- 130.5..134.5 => 2.37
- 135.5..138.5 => 2.37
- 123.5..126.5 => 3.58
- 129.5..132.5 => 2.51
